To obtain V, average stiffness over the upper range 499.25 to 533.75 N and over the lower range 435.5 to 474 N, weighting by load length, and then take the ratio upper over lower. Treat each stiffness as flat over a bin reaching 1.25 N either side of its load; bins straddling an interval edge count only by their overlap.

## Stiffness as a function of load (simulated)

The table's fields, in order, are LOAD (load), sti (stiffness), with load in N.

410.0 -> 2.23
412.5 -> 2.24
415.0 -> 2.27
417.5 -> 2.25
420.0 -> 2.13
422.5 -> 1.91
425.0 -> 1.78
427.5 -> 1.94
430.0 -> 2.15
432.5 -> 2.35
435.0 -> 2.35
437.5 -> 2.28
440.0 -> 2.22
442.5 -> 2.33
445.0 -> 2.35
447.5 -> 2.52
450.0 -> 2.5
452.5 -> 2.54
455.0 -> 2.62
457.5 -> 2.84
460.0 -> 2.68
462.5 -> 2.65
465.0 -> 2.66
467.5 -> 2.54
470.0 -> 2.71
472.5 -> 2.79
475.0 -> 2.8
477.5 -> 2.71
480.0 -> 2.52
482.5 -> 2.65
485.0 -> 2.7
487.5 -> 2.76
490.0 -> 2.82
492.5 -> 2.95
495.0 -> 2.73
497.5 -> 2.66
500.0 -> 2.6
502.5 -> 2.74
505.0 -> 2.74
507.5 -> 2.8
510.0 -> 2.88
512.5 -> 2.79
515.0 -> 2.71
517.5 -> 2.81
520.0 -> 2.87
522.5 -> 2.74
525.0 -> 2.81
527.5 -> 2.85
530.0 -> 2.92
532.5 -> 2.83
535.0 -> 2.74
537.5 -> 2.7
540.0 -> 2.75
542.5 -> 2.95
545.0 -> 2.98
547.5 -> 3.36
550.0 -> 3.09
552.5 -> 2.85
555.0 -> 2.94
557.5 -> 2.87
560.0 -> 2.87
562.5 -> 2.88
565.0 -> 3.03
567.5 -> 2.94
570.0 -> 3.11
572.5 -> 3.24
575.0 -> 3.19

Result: 1.10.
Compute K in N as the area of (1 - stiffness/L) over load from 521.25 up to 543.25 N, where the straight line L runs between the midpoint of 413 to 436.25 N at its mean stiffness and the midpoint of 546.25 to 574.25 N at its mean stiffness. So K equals 0.2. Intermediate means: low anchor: 2.13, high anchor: 3.02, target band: 2.81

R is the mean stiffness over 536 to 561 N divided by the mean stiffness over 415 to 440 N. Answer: 1.4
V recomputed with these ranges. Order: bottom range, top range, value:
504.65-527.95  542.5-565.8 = 1.07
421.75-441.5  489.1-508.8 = 1.29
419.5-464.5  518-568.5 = 1.23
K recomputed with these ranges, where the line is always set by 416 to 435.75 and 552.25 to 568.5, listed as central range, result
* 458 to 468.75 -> -1.5 N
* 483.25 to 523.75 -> -3.1 N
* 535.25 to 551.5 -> -0.8 N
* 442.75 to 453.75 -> -1.1 N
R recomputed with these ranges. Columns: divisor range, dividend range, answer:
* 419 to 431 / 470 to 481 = 1.37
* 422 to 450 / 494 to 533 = 1.25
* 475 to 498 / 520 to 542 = 1.03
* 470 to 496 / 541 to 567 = 1.09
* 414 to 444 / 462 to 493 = 1.25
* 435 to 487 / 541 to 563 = 1.16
